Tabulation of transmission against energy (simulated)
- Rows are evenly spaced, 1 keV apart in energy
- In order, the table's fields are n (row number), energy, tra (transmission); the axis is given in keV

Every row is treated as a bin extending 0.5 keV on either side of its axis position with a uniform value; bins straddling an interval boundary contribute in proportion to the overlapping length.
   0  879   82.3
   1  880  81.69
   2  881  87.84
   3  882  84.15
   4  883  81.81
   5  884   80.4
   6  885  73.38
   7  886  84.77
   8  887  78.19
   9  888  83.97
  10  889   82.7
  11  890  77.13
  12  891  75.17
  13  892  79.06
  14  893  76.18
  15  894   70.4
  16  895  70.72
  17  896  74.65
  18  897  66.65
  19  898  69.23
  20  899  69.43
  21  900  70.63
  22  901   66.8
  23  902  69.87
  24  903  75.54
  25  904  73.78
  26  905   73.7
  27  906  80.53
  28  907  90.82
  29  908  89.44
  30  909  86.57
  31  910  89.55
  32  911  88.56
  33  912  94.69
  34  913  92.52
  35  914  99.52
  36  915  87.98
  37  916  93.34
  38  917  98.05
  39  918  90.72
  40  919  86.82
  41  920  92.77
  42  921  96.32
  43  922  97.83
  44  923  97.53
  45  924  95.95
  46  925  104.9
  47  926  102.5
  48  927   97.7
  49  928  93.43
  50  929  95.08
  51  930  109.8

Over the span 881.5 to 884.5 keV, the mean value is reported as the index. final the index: 82.1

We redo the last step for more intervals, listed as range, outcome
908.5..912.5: 89.8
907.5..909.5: 88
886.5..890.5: 80.5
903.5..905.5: 73.7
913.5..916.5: 93.6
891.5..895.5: 74.1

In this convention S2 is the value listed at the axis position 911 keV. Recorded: 88.56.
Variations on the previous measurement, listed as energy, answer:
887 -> 78.19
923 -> 97.53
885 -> 73.38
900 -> 70.63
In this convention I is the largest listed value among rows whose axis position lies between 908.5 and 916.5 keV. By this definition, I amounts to 99.52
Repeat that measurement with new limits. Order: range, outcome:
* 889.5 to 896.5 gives 79.06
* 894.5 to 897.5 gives 74.65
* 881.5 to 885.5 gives 84.15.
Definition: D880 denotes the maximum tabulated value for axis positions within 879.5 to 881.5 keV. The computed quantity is 87.84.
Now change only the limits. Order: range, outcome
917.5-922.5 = 97.83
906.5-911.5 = 90.82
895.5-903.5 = 75.54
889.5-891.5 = 77.13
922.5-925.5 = 104.9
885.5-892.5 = 84.77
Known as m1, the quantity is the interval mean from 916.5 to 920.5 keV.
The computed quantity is 92.1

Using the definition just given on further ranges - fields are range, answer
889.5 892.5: 77.1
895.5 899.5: 70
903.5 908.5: 81.7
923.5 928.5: 98.9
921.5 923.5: 97.7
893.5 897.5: 70.6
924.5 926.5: 104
